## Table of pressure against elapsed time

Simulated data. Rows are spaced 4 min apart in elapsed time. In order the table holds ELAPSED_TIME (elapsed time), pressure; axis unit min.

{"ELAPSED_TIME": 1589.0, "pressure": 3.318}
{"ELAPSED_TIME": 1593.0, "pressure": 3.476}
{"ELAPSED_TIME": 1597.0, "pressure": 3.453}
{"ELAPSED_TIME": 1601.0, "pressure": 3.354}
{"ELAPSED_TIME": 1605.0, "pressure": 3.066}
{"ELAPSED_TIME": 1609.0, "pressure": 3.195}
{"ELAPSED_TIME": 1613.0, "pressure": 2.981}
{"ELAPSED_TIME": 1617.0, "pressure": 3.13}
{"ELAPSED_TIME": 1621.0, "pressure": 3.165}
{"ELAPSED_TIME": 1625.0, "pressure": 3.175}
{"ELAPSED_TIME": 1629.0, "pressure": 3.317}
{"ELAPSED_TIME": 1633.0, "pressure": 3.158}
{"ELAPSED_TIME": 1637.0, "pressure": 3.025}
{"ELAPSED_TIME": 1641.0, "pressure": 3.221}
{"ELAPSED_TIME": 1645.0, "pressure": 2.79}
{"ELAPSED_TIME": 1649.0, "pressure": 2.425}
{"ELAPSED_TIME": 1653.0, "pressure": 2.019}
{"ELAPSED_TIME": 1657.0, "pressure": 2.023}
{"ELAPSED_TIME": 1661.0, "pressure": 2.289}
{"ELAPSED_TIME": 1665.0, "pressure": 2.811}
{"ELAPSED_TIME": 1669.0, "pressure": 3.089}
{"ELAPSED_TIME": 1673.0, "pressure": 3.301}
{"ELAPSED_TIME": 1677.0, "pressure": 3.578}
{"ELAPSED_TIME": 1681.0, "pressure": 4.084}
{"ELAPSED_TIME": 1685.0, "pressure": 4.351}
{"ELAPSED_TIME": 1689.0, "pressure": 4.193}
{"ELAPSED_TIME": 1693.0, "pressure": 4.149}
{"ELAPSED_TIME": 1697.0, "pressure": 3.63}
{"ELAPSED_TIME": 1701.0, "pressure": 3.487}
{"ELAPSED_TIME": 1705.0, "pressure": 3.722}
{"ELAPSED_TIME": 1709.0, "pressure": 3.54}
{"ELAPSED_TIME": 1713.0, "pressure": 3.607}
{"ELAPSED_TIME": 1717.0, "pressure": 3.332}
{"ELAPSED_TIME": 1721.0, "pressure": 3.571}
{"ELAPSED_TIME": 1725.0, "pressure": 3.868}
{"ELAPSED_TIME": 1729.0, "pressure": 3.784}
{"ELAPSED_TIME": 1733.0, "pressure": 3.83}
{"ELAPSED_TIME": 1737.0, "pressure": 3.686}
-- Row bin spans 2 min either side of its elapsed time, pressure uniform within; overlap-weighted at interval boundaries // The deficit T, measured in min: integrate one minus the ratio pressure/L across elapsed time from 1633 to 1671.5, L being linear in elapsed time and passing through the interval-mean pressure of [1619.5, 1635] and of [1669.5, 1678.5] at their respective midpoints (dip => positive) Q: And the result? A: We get 7.3 min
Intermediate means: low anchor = 3.2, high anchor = 3.37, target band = 2.67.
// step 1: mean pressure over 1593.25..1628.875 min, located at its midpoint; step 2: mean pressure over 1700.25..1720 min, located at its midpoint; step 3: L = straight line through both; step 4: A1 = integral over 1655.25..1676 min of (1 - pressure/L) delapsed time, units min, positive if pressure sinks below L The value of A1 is 3.93 min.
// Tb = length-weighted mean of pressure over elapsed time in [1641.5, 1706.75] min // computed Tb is 3.24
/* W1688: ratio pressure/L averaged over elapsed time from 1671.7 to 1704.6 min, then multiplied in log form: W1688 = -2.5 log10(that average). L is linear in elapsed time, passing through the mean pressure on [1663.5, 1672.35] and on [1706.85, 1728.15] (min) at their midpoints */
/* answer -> -0.19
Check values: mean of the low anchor 3.01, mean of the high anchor 3.6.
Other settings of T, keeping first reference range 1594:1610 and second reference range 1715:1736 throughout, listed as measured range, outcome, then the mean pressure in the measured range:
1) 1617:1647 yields 2.3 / 3.12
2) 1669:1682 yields -0.1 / 3.53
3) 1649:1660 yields 4.2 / 2.12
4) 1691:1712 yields -0.6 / 3.7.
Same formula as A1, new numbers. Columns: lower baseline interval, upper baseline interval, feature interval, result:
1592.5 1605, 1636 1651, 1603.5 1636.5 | -0.3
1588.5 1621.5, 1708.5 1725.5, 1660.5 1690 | -0.4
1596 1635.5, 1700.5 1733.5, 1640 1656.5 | 4.0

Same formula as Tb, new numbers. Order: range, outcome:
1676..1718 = 3.8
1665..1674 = 3.1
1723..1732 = 3.83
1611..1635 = 3.15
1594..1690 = 3.13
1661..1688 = 3.47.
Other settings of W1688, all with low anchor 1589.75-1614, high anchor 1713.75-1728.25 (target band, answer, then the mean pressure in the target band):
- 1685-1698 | -0.158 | 4.07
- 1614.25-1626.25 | 0.059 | 3.14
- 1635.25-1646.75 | 0.124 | 3.02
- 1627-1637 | 0.053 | 3.19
